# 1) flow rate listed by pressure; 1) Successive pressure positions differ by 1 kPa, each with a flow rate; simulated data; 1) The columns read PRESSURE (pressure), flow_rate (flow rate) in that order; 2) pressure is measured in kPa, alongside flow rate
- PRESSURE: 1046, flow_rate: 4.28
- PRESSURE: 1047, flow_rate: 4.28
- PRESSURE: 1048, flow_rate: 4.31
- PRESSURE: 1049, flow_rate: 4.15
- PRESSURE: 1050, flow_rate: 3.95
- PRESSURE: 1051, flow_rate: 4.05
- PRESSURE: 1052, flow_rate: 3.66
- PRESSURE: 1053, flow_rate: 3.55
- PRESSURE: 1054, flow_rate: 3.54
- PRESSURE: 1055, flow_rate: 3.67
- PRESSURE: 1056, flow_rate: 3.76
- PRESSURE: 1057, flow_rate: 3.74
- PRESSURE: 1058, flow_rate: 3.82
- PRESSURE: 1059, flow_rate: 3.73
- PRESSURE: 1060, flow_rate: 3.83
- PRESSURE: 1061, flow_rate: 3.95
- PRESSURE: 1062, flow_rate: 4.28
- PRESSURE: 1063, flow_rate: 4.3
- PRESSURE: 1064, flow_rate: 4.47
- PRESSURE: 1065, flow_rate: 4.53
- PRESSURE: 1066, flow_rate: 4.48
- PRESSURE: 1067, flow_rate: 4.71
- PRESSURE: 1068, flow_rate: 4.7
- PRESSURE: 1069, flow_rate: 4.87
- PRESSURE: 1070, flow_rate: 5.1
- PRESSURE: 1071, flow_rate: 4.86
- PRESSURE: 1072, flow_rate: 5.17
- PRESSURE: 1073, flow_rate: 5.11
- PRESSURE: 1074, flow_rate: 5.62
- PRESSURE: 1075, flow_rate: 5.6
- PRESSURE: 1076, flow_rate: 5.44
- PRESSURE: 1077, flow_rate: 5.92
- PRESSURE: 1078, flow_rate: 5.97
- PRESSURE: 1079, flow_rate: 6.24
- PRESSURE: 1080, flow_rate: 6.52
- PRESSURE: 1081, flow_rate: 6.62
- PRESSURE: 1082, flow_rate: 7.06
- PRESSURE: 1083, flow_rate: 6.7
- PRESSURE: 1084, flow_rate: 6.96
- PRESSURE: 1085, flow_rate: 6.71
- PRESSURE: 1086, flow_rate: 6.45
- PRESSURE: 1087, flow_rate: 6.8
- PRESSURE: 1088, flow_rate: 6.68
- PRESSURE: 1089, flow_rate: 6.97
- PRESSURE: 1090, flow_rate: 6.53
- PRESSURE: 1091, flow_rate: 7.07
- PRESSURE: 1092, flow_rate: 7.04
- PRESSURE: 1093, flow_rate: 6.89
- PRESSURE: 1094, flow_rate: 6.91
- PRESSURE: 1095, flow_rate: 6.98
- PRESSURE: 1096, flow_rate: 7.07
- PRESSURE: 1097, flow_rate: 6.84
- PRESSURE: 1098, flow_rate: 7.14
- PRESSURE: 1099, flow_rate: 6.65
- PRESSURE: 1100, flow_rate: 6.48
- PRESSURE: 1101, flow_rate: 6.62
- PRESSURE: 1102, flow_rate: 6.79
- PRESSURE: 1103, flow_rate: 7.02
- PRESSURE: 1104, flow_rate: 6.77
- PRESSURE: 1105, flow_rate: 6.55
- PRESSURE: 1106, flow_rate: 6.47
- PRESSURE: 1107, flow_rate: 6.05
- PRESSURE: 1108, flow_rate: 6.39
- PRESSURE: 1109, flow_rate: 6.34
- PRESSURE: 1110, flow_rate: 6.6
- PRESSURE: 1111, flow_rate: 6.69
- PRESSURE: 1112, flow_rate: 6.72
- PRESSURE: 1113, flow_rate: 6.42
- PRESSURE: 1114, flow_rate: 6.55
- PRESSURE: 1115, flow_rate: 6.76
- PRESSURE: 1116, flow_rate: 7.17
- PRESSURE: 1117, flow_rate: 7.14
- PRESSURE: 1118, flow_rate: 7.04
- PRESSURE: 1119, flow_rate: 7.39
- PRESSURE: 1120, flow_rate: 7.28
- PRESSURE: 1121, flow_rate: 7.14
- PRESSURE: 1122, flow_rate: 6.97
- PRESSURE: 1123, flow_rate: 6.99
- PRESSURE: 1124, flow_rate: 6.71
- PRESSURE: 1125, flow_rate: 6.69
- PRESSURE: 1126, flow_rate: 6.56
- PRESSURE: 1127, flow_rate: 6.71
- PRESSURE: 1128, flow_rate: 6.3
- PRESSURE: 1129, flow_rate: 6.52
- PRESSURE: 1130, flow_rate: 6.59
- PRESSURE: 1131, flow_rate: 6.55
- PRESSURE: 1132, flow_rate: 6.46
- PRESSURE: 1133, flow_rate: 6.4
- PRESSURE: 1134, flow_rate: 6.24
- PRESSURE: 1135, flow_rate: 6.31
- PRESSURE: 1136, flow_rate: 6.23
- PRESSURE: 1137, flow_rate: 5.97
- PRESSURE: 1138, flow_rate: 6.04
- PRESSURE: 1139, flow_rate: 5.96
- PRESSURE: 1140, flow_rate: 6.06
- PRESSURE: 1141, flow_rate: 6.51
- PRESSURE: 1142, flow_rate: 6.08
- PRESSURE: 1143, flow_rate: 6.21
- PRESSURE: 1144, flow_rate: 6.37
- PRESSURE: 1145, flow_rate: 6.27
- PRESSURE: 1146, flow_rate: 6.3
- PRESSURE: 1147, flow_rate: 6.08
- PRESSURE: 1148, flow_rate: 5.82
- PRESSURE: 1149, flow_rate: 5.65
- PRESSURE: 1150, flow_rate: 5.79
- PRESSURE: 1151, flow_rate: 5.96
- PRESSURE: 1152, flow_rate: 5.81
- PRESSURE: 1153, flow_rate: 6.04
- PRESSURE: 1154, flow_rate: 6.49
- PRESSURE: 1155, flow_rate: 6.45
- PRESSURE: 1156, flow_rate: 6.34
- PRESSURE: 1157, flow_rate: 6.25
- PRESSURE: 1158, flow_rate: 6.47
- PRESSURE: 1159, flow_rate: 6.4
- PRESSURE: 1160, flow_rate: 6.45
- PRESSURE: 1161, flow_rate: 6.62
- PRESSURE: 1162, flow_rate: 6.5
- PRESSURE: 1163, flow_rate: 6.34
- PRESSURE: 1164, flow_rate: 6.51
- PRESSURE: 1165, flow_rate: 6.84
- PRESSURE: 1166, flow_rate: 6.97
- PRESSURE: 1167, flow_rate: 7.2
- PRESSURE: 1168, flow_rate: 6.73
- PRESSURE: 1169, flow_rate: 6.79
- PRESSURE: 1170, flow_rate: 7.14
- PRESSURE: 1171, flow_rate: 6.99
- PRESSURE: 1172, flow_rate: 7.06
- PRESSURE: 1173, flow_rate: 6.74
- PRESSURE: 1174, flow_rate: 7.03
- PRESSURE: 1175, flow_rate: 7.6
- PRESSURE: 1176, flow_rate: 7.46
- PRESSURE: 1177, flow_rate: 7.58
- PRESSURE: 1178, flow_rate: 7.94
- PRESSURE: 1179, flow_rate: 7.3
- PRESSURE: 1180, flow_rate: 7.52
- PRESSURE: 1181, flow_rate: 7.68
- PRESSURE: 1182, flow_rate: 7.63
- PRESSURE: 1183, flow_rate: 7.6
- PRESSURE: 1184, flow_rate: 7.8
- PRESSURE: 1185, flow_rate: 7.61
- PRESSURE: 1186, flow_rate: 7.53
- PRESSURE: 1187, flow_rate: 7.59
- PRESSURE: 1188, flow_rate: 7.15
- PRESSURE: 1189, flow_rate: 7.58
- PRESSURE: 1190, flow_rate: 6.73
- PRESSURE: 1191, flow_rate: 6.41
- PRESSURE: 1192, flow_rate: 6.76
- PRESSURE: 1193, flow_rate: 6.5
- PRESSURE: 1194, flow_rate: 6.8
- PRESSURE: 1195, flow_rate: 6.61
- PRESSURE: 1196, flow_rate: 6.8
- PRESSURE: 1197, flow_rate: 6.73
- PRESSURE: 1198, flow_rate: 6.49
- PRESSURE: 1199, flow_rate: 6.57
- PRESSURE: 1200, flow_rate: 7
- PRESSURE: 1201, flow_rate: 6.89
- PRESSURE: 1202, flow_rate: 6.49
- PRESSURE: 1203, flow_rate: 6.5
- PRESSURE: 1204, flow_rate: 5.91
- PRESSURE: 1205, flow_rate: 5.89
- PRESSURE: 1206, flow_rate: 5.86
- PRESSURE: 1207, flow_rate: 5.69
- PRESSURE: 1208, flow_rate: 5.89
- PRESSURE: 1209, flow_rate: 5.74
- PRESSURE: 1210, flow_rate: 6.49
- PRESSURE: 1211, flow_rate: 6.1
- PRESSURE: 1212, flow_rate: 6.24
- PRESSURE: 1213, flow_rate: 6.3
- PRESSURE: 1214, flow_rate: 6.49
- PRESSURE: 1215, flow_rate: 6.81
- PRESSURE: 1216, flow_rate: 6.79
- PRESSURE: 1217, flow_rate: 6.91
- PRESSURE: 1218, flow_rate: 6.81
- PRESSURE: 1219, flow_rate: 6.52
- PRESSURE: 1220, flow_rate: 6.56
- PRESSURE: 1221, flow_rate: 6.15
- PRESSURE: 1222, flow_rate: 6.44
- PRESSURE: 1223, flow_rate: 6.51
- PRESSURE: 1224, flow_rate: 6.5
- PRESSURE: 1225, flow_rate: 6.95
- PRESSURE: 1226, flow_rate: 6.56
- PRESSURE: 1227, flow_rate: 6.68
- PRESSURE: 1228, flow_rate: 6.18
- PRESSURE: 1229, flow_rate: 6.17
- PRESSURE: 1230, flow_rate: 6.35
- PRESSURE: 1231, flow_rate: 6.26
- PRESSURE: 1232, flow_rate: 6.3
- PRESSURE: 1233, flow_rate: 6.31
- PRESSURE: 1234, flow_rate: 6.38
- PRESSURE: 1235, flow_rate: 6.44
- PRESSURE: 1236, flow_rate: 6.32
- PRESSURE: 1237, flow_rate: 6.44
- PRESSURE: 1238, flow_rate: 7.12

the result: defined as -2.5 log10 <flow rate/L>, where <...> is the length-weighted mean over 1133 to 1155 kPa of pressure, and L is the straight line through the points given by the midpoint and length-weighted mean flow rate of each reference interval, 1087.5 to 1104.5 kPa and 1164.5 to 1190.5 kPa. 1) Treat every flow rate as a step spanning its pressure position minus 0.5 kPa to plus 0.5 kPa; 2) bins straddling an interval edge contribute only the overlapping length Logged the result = 0.16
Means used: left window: 6.85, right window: 7.3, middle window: 6.12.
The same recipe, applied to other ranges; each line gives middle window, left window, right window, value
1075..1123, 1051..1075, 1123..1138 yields -0.226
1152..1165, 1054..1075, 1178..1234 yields -0.083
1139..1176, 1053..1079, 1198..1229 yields -0.132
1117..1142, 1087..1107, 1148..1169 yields 0.002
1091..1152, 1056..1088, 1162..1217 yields -0.109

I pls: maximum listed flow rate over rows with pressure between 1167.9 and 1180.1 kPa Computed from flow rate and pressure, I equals 7.94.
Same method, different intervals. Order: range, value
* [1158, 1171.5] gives 7.2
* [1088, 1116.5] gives 7.17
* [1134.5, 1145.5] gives 6.51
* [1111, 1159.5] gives 7.39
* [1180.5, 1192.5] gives 7.8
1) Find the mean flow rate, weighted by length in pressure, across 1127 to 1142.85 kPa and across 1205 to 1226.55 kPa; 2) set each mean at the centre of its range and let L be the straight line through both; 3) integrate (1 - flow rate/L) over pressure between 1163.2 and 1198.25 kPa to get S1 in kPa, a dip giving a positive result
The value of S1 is -4.3 kPa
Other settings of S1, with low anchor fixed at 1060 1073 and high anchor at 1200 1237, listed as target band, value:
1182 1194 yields -2.4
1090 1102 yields -4.6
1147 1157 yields -0.8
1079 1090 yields -4.3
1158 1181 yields -4.7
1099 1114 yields -4.4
